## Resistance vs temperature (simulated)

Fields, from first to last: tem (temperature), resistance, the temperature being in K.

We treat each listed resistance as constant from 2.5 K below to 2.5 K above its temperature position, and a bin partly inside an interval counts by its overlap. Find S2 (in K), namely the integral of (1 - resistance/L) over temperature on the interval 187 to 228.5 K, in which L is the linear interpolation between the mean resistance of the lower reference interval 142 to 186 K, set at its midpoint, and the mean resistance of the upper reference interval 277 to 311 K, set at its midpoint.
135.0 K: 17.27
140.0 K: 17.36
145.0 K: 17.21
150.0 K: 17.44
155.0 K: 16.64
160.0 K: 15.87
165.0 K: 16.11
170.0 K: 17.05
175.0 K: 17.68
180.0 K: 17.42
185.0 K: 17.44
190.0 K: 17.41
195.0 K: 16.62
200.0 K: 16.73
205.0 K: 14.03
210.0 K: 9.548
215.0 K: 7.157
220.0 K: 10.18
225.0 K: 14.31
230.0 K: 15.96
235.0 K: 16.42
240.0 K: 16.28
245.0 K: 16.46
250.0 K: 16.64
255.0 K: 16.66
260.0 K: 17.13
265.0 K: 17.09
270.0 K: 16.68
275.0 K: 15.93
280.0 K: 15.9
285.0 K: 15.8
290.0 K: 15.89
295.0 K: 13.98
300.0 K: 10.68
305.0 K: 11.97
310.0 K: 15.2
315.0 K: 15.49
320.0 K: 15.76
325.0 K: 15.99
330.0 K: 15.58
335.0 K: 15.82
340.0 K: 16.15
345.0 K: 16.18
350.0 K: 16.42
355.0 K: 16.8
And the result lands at 7.0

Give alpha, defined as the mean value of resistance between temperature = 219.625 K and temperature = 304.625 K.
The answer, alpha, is 15.5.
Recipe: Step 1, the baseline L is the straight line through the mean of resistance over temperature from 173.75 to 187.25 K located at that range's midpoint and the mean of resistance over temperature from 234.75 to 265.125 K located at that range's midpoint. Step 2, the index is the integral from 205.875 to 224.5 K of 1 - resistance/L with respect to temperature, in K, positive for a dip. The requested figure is 7.7 K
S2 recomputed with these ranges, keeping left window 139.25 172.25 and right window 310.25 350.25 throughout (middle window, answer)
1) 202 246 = 8.3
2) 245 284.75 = -0.8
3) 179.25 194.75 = -0.6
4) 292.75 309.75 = 3.6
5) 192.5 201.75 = -0.1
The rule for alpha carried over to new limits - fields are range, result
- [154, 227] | 14.9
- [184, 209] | 16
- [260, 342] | 15.3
